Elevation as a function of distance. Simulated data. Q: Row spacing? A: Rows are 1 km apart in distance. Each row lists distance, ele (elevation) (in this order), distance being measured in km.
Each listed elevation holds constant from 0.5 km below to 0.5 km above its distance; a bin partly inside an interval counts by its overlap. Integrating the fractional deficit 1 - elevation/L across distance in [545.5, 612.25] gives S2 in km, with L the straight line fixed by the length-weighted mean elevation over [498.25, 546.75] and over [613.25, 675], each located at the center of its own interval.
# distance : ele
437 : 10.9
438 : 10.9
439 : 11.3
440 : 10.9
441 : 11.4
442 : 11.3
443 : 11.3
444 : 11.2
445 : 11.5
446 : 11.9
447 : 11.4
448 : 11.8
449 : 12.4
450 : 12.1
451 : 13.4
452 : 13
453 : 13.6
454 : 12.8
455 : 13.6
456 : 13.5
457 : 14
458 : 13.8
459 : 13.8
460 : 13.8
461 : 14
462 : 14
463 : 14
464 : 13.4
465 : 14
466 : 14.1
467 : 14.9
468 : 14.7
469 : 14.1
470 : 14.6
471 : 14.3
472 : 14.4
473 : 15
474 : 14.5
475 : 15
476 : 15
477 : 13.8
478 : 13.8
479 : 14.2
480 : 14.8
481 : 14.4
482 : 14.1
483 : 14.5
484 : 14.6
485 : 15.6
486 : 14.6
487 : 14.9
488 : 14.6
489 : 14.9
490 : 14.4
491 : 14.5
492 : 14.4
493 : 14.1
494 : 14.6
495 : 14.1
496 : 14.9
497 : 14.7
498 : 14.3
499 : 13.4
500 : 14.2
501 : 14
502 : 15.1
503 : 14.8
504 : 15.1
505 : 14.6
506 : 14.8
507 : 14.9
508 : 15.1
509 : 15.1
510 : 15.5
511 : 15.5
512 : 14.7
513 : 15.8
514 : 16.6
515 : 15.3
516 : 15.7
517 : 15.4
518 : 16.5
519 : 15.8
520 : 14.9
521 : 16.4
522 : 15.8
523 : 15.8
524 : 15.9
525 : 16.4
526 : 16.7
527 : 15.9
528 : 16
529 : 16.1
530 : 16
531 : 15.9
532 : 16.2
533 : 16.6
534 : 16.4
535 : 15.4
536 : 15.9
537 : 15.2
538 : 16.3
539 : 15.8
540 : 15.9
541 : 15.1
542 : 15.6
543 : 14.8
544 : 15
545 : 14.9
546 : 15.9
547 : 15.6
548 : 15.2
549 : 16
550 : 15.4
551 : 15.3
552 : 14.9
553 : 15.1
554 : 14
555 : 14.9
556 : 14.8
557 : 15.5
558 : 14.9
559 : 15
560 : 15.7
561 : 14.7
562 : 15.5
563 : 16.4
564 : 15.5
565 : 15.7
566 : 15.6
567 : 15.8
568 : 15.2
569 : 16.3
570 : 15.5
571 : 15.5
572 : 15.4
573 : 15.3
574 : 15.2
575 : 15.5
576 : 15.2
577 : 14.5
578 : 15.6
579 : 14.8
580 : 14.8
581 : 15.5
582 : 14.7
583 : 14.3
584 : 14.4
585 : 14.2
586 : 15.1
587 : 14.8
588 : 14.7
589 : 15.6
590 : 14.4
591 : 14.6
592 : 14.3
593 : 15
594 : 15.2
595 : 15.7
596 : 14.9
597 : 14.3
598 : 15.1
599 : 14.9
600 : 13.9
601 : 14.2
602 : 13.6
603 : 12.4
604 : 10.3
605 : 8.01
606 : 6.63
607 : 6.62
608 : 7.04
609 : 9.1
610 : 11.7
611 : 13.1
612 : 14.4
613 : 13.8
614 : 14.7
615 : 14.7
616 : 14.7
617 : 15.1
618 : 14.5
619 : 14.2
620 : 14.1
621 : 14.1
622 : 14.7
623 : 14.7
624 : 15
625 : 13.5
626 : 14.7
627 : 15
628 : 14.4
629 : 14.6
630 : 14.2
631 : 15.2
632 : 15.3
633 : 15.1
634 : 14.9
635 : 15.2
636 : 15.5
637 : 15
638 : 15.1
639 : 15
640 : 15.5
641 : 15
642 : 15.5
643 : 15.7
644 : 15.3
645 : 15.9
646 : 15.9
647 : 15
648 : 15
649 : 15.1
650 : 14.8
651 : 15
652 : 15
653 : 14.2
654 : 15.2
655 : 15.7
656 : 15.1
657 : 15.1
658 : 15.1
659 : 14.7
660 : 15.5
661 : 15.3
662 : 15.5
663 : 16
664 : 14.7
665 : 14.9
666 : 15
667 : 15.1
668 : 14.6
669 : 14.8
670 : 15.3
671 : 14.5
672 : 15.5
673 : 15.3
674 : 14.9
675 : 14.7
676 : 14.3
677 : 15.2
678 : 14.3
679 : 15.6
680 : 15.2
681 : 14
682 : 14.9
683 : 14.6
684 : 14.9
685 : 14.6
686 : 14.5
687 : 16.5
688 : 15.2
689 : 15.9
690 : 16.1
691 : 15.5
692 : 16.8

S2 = 4.2 km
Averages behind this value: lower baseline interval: 15.5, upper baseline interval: 15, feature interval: 14.3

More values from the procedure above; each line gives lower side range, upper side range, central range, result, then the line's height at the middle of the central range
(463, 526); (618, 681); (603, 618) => 3.4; 14.9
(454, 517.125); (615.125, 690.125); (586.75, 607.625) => 2.3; 14.8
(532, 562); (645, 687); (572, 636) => 5.1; 15.2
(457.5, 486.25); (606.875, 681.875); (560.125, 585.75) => -1.3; 14.5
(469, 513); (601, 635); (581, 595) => -1.3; 13.5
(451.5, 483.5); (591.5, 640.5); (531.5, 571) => -4.5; 13.9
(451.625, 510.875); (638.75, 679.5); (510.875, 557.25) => -3.3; 14.6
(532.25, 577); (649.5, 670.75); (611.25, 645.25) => 0.8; 15.2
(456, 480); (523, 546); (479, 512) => 0.5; 14.9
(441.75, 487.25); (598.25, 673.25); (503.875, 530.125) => -3.4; 13.9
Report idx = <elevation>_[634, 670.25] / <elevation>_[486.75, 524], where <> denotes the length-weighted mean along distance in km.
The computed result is 1.01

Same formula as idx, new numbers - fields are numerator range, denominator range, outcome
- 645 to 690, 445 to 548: 1.02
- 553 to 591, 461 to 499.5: 1.05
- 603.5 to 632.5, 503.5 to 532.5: 0.83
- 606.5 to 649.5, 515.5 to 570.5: 0.91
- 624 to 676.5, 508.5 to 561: 0.97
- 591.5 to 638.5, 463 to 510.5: 0.94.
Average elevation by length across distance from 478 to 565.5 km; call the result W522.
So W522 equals 15.2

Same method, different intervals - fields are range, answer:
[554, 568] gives 15.3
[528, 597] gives 15.3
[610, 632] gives 14.4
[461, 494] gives 14.4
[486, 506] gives 14.5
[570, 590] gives 15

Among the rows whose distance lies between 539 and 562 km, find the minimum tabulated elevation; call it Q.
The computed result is 14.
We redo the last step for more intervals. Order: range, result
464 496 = 13.4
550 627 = 6.62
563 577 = 14.5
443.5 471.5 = 11.2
